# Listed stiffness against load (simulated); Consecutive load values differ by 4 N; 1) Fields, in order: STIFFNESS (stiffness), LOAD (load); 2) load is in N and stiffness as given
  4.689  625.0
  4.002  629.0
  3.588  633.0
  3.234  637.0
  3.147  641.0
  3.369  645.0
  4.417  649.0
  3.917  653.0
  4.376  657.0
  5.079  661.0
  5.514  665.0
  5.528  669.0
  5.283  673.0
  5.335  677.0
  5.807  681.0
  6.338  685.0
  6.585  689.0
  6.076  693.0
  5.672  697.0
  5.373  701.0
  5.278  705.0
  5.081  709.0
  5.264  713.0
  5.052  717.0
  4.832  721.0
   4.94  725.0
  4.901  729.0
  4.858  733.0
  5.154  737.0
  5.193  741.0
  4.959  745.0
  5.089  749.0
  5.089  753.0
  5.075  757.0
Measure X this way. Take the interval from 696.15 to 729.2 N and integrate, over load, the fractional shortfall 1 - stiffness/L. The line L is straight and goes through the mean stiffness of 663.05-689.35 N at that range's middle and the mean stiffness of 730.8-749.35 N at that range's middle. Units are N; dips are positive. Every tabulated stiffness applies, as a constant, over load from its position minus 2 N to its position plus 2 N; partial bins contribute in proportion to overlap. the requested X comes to 1.2 N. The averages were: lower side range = 5.72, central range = 5.15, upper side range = 5.05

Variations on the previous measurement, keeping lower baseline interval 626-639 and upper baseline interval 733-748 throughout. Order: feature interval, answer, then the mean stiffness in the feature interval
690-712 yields -4.7 N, 5.53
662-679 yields -5.0 N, 5.4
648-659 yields -0.7 N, 4.22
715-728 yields -0.3 N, 4.94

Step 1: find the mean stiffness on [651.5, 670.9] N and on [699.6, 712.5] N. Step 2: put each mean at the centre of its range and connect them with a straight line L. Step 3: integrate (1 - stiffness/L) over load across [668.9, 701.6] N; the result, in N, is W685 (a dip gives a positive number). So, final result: -4.65 N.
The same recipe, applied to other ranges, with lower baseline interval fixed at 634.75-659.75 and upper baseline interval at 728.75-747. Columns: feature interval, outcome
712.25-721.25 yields -0.63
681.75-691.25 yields -4.50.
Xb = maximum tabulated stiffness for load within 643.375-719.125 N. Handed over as 6.585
